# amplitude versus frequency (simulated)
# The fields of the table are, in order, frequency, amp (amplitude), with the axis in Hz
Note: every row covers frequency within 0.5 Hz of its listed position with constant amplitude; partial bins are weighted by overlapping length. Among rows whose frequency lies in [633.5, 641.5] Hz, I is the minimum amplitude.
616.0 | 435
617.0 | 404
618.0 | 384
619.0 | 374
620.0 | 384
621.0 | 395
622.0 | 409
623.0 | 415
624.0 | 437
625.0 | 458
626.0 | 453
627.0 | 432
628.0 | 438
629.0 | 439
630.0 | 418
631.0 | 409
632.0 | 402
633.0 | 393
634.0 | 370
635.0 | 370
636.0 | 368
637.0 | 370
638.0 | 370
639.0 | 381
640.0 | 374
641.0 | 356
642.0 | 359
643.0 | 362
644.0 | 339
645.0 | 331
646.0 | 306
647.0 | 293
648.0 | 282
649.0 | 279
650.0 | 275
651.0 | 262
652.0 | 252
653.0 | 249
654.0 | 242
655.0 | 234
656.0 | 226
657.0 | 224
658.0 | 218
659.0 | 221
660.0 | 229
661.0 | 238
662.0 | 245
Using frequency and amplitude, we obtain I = 356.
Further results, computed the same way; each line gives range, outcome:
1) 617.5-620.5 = 374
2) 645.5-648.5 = 282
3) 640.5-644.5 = 339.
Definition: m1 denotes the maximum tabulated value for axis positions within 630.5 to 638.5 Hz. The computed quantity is 409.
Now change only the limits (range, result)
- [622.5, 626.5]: 458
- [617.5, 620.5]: 384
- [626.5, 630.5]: 439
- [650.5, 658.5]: 262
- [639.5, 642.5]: 374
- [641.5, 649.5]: 362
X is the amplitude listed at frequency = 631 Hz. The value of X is 409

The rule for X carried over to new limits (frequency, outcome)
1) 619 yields 374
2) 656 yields 226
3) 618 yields 384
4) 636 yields 368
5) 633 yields 393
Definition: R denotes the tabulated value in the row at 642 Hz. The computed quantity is 359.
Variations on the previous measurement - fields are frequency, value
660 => 229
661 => 238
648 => 282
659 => 221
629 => 439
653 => 249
